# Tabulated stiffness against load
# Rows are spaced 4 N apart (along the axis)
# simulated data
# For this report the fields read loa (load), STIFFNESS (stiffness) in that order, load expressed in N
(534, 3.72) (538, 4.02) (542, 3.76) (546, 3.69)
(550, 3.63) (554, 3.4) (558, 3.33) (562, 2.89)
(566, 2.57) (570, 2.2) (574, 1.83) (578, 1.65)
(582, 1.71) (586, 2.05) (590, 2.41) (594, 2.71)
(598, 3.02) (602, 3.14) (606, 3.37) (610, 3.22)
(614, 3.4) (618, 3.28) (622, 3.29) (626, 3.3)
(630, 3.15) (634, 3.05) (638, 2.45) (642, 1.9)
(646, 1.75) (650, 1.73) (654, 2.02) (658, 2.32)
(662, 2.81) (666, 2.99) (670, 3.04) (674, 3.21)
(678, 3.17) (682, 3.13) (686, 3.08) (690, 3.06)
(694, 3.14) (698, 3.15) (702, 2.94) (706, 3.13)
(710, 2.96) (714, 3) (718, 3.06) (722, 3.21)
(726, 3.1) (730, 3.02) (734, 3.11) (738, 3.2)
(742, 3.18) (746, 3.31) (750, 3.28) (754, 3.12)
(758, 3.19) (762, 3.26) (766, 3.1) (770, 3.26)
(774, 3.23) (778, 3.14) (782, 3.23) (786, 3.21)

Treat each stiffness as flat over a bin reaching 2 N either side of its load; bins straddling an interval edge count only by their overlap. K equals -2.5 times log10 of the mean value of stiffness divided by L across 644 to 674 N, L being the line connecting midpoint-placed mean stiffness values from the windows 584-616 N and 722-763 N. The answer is 0.24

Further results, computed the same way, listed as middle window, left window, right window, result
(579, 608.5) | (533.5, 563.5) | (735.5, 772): 0.31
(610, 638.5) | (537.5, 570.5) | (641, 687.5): -0.11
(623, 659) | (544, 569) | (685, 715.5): 0.27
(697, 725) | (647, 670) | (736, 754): -0.06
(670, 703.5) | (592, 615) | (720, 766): 0.02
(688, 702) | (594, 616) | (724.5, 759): 0.03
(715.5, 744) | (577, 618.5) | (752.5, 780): -0.01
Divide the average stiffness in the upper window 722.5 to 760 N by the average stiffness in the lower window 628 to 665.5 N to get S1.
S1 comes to 1.3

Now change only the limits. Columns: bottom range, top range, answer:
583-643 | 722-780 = 1.09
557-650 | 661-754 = 1.17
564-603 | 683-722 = 1.33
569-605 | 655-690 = 1.26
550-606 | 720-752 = 1.22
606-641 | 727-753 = 1.02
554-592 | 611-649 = 1.20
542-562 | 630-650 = 0.67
